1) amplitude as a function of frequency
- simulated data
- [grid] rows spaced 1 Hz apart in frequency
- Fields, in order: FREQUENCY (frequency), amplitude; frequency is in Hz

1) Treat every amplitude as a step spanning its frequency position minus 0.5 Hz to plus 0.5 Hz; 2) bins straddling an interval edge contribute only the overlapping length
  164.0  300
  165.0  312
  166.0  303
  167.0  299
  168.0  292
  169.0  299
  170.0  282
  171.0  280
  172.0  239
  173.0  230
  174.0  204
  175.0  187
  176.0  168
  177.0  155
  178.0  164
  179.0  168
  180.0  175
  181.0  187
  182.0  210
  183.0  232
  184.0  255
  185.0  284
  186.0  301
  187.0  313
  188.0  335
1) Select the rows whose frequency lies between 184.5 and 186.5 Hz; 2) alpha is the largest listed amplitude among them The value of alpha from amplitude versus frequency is 301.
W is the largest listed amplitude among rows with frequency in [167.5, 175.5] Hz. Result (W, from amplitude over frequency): 299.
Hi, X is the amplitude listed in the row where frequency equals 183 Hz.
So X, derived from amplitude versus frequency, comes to 232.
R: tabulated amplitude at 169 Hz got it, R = 299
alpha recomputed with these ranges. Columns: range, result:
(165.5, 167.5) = 303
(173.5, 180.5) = 204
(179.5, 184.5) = 255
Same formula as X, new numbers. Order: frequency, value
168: 292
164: 300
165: 312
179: 168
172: 239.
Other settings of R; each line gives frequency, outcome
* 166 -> 303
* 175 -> 187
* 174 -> 204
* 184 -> 255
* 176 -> 168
